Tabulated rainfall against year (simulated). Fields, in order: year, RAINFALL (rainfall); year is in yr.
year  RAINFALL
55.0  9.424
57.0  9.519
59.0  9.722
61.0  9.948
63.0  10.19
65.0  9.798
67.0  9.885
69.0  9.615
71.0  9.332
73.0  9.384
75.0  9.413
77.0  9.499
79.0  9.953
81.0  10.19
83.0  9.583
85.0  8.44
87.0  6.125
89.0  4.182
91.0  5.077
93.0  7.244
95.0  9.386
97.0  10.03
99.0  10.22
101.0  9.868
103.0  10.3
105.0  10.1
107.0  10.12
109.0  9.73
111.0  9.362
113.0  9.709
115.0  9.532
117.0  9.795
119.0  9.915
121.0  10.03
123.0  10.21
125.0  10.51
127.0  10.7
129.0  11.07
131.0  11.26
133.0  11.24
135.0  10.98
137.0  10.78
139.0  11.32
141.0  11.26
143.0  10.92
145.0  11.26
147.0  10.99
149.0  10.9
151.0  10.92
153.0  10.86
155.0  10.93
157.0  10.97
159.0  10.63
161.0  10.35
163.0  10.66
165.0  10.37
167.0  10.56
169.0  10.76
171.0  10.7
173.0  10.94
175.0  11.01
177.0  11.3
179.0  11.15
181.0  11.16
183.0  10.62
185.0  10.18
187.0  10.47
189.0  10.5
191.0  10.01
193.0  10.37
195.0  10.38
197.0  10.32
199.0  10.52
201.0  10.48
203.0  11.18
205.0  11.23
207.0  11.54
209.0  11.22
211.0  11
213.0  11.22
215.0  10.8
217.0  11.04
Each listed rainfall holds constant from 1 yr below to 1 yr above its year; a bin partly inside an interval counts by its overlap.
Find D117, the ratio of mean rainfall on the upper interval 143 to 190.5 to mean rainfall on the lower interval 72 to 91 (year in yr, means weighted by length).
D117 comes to 1.29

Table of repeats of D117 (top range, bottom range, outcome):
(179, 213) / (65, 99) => 1.24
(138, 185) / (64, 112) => 1.20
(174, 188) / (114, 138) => 1.03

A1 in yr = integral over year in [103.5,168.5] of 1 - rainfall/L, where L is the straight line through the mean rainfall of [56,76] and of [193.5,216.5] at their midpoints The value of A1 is -1.7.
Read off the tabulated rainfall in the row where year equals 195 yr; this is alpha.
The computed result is 10.38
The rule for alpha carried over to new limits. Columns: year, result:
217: 11.04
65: 9.798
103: 10.3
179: 11.15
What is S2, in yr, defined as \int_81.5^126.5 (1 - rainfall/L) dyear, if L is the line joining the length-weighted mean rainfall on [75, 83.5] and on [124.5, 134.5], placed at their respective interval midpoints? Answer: 5.6 yr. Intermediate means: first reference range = 9.77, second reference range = 11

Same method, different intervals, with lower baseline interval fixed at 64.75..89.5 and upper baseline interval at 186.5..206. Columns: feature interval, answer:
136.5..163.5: -2.71 yr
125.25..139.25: -1.91 yr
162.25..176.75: -0.79 yr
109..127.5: -0.86 yr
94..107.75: -1.09 yr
